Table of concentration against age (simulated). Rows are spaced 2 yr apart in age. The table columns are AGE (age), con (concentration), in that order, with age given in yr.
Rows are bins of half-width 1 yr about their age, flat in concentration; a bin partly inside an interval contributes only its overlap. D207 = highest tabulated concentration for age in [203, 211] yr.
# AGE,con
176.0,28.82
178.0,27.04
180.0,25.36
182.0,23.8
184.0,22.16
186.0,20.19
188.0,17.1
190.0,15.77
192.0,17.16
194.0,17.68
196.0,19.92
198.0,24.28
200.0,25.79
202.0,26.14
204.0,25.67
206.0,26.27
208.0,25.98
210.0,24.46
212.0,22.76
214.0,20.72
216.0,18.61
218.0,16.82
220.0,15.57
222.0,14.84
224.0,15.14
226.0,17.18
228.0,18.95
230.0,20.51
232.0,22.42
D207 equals 26.27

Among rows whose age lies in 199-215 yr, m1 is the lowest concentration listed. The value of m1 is 20.72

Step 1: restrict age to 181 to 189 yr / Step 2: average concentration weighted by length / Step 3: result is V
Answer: 20.8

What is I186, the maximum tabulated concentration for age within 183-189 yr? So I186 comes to 22.16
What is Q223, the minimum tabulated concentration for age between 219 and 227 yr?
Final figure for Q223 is 14.84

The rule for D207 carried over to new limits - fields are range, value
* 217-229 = 18.95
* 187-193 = 17.16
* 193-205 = 26.14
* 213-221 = 20.72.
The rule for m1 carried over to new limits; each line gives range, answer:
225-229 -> 17.18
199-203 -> 25.79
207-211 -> 24.46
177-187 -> 20.19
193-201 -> 17.68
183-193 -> 15.77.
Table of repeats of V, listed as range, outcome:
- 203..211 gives 25.6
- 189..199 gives 19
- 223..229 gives 17.1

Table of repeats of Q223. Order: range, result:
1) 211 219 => 16.82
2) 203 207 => 25.67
